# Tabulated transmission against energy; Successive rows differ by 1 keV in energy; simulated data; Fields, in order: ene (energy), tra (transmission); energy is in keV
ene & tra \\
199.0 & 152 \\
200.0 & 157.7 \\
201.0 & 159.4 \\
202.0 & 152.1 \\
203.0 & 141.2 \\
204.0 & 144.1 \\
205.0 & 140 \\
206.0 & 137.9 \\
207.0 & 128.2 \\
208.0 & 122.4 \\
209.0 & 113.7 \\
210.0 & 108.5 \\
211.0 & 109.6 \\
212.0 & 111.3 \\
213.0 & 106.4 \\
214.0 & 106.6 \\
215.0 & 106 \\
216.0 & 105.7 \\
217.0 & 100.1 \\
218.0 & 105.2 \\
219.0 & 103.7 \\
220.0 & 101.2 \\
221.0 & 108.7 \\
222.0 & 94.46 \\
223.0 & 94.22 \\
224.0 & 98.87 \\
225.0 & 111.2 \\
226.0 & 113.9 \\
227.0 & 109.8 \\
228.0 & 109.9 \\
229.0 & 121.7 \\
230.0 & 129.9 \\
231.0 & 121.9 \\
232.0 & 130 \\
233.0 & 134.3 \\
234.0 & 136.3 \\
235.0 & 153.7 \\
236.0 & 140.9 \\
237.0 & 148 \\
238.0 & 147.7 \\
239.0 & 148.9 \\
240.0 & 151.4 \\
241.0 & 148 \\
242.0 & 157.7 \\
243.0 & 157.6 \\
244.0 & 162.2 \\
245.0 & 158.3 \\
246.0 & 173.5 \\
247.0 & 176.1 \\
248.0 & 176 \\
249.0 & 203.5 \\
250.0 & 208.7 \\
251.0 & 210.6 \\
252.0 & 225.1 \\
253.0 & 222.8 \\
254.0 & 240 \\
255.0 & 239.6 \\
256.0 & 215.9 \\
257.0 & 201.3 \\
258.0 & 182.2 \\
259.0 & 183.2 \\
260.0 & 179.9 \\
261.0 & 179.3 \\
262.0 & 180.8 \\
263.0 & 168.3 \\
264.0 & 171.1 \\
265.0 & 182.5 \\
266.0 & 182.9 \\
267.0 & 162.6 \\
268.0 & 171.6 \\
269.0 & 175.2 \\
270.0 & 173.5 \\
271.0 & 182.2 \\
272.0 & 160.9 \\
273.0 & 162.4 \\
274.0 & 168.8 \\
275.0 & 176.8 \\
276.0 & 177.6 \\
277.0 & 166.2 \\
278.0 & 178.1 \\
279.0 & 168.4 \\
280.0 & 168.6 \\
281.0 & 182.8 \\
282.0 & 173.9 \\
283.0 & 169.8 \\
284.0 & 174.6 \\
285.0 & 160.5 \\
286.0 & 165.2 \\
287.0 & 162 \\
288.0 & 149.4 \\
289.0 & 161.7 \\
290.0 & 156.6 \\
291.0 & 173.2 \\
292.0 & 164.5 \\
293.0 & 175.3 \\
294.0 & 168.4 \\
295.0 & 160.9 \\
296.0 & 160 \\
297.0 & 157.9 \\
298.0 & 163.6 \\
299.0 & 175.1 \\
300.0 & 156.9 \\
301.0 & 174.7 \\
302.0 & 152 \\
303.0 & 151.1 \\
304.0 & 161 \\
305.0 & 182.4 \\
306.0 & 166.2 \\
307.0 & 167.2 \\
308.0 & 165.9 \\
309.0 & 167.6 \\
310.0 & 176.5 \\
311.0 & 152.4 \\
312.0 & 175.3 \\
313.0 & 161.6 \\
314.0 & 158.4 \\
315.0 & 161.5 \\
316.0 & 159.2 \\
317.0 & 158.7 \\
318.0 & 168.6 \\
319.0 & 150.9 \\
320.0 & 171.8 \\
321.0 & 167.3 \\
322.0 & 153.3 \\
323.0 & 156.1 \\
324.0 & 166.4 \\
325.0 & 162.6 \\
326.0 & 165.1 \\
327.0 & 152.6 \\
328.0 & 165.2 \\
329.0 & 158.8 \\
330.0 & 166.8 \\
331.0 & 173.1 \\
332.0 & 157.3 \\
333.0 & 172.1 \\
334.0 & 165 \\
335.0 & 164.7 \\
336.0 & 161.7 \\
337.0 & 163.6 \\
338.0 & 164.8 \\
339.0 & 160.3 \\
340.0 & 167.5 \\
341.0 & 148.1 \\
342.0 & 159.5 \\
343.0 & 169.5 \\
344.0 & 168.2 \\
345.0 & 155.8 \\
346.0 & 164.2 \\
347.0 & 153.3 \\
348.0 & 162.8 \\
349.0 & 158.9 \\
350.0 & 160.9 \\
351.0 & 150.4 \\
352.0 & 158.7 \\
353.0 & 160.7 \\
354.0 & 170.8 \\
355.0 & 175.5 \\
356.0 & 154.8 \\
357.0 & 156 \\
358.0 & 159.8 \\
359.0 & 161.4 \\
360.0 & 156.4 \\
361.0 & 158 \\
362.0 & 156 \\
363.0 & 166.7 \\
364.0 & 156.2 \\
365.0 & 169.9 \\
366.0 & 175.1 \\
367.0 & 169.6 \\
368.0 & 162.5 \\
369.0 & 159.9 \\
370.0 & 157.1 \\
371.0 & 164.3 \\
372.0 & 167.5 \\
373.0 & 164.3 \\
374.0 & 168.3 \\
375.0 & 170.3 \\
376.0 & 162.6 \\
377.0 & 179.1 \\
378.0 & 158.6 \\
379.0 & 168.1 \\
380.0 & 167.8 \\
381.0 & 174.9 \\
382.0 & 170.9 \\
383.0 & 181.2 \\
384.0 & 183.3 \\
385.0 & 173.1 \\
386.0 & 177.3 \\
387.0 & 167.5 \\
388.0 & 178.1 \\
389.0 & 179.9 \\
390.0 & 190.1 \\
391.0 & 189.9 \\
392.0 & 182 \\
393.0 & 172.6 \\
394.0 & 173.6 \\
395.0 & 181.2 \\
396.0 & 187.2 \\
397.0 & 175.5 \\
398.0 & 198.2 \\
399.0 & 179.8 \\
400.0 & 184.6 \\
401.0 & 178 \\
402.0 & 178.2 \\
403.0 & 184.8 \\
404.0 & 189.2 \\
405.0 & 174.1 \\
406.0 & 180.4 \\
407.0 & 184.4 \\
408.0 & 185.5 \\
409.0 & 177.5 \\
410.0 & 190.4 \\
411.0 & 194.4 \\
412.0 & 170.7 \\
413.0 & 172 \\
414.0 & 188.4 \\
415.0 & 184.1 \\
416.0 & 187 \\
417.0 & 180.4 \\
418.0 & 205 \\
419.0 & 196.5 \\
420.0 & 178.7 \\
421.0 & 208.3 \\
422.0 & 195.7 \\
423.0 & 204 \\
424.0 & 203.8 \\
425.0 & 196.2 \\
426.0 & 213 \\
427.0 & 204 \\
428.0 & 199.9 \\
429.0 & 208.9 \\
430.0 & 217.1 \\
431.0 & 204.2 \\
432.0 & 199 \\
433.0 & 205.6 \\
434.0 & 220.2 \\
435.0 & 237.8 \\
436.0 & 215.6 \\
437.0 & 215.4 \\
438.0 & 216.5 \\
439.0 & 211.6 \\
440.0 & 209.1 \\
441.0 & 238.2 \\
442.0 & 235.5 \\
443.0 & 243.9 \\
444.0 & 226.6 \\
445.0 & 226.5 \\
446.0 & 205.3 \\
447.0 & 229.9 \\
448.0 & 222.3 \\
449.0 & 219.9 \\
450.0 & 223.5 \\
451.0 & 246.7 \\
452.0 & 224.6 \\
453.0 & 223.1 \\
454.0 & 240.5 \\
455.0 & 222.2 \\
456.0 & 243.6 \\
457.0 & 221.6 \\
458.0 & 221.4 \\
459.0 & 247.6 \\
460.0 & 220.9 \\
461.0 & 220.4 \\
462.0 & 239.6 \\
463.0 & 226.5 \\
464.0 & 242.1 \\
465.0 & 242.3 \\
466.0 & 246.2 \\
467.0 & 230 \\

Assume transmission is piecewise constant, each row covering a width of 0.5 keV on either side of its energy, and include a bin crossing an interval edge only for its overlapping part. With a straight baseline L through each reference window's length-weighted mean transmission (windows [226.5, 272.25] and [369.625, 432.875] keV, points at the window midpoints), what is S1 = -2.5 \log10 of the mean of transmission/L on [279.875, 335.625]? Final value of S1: 0.07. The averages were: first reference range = 170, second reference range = 184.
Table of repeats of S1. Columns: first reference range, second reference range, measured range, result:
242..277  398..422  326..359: 0.14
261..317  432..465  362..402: 0.17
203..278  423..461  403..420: 0.14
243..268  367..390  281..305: 0.12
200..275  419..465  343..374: 0.18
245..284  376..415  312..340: 0.12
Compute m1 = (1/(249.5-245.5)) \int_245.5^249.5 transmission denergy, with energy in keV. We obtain 182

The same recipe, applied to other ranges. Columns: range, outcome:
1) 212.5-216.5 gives 106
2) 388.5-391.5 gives 187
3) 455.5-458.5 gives 229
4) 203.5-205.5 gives 142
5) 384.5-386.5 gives 175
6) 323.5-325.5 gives 164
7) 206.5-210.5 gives 118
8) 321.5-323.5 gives 155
